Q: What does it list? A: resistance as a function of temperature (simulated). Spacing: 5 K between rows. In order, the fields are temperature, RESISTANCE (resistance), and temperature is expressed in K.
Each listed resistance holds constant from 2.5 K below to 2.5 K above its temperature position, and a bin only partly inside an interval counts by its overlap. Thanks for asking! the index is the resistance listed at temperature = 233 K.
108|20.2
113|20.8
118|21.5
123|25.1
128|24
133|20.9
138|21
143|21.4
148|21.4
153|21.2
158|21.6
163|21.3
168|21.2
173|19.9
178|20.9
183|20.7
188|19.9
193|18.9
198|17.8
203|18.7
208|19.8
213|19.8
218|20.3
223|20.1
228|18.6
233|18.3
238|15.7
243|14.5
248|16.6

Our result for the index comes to 18.3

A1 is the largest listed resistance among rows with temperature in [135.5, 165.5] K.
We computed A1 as 21.6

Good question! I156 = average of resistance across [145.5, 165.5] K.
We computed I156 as 21.4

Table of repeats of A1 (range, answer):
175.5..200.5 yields 20.9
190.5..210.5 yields 19.8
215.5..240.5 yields 20.3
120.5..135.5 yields 25.1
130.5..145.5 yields 21.4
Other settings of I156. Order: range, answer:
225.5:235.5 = 18.4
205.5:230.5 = 19.7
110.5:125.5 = 22.5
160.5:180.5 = 20.8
